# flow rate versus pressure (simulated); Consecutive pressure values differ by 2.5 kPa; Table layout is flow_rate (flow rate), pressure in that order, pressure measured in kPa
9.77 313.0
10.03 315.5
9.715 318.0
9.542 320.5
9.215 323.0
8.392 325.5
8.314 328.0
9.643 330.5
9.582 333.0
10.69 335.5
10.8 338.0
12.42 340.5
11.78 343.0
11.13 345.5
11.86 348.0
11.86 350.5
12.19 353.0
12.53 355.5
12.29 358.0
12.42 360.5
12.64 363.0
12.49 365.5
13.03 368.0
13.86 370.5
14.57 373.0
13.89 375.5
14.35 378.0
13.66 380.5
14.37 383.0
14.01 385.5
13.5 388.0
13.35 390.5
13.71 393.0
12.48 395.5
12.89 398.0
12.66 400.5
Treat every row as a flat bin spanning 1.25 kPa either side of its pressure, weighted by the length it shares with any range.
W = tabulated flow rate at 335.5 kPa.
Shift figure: 10.69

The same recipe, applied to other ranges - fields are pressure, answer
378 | 14.35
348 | 11.86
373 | 14.57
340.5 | 12.42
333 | 9.582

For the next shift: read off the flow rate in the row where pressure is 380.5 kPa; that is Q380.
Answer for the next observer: 13.66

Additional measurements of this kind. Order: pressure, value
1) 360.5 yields 12.42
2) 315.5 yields 10.03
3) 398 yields 12.89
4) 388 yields 13.5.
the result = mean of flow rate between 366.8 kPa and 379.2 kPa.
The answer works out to 13.9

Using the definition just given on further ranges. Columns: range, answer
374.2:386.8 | 14.1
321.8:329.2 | 8.64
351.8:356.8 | 12.4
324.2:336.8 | 9.33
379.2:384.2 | 14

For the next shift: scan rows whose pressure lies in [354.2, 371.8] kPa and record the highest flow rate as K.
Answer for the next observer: 13.86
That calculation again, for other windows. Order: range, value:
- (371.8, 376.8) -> 14.57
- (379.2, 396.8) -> 14.37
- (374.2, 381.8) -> 14.35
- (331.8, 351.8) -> 12.42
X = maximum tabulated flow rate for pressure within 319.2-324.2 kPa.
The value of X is 9.542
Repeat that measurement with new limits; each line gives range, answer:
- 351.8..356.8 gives 12.53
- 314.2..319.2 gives 10.03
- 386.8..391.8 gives 13.5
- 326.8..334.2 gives 9.643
